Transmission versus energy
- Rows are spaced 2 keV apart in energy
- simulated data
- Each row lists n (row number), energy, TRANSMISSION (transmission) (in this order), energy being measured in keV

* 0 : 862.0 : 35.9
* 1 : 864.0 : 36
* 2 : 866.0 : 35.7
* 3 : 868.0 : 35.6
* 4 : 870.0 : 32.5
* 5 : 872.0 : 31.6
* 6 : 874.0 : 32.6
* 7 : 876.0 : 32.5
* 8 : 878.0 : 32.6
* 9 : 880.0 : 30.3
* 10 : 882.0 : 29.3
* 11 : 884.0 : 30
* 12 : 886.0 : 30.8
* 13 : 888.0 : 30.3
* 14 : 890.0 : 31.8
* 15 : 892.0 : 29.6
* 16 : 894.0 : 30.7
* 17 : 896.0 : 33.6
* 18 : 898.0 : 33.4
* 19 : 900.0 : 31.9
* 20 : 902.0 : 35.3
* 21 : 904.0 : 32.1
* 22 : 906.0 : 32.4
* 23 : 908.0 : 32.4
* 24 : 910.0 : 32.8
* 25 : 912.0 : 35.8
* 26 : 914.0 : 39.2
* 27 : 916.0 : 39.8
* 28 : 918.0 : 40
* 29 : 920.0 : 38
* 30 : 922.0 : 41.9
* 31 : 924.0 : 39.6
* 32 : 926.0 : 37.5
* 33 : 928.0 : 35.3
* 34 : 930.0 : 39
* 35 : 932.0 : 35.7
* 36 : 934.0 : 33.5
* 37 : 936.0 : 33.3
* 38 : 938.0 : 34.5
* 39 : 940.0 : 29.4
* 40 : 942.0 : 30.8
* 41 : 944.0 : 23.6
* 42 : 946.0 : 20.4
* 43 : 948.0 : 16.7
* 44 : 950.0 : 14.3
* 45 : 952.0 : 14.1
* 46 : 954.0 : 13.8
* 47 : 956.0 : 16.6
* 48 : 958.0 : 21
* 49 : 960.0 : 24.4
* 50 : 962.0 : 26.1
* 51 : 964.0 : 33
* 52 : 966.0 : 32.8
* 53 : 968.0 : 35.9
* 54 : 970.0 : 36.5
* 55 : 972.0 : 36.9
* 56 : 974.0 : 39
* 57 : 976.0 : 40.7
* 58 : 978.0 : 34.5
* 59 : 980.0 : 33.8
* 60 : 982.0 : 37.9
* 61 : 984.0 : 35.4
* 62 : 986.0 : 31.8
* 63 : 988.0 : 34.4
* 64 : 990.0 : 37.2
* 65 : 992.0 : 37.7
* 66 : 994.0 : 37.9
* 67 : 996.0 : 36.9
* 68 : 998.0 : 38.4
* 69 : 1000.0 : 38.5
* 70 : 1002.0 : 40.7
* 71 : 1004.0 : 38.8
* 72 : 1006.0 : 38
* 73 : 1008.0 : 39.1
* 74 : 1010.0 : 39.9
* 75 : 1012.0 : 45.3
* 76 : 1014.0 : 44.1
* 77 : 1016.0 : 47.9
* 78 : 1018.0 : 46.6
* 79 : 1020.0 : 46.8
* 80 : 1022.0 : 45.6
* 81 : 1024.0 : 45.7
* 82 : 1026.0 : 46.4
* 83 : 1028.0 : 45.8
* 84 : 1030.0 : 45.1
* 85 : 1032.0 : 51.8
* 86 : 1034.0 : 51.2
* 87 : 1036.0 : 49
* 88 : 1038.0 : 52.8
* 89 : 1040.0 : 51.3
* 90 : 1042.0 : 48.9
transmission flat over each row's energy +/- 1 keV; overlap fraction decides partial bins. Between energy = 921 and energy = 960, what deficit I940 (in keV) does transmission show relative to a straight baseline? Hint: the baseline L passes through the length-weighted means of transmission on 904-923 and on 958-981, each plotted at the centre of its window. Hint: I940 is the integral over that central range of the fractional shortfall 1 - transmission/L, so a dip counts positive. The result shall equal 8.2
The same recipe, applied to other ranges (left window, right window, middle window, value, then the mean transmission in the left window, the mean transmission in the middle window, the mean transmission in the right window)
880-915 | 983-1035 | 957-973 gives 3.07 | 32.4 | 30.8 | 41.8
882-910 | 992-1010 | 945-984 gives 9.01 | 31.8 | 28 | 38.6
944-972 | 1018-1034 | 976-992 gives -1.38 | 24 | 35.5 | 47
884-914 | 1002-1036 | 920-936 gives -0.82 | 32.5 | 37.3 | 44.9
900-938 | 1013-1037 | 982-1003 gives 3.29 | 36.1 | 36.9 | 47.2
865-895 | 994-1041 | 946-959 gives 7.45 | 31.7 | 16.4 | 44.5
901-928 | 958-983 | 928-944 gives 1.05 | 36.6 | 33.2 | 33.8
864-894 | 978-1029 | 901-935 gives -1.91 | 31.9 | 36.5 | 40.3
